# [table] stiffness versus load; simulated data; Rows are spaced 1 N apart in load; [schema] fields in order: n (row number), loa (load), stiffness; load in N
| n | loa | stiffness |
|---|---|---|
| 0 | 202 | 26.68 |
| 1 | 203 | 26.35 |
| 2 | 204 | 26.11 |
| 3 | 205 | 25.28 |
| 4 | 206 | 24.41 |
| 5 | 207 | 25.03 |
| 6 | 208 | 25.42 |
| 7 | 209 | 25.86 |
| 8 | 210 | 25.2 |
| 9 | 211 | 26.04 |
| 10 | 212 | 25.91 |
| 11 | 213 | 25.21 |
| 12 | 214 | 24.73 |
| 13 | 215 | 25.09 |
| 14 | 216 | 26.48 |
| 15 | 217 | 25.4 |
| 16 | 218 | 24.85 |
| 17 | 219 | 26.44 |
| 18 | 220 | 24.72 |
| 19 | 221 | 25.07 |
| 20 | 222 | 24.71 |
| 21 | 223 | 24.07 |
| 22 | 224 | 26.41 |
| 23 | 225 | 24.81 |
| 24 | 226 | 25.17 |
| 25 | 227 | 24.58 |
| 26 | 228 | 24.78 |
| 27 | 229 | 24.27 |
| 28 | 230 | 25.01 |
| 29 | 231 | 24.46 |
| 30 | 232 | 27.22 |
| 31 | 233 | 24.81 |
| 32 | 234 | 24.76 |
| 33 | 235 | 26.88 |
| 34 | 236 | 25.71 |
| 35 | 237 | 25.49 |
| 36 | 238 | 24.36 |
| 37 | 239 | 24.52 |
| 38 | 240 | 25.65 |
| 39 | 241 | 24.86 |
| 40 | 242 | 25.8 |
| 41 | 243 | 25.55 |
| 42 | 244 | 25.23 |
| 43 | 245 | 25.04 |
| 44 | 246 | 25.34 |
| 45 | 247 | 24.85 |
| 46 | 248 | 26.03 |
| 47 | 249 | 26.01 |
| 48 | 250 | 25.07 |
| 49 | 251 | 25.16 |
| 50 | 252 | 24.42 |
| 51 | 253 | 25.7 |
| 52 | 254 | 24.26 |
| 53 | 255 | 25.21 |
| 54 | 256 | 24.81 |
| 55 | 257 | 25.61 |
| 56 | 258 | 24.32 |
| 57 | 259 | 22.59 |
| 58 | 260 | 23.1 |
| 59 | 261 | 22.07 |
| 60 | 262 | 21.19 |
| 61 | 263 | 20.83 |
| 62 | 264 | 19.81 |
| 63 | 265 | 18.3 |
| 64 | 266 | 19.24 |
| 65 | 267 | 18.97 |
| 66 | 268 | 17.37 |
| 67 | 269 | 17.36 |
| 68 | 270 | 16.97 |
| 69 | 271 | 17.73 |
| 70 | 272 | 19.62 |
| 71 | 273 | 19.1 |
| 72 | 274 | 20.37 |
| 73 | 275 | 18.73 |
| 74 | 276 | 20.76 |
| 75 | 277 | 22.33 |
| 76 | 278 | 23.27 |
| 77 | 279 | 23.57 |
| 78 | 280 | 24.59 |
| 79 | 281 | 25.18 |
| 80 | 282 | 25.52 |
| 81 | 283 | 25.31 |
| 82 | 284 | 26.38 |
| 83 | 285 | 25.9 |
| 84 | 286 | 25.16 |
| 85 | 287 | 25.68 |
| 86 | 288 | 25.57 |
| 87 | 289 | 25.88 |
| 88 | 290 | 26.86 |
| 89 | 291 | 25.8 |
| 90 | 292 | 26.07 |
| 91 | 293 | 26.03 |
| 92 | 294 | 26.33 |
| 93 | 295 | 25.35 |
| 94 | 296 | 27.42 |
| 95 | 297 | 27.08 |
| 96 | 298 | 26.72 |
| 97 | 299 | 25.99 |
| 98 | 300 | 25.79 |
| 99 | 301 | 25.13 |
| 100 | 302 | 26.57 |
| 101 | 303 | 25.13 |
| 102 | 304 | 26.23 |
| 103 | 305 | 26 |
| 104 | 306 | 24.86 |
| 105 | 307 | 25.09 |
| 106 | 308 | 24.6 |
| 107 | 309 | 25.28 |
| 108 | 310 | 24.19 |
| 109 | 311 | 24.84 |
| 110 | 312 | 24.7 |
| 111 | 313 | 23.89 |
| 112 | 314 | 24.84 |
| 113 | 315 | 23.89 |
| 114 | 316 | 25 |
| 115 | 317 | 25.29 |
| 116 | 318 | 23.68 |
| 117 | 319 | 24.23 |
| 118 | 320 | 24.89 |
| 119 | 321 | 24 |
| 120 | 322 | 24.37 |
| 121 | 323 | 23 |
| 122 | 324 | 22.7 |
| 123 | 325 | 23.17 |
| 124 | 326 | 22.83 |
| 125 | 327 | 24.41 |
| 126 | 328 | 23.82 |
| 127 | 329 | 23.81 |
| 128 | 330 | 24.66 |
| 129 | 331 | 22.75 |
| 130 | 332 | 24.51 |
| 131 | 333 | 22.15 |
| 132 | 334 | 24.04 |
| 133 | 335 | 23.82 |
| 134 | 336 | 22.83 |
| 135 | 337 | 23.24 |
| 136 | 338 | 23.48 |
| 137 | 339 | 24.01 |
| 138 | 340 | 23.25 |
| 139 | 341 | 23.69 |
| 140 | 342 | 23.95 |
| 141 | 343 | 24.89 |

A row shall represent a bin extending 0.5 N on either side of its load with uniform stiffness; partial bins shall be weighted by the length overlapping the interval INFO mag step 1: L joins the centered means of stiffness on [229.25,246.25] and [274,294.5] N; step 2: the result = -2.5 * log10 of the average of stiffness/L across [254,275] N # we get 0.20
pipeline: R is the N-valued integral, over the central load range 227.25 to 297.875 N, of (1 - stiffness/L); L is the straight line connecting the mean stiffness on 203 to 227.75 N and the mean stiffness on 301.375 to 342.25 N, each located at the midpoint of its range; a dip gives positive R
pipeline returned 2.6 N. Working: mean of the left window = 25.3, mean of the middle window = 23.9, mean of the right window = 24.2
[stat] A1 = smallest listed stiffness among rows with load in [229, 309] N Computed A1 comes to 16.97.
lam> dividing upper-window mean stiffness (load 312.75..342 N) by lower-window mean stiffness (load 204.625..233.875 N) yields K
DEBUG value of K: 0.94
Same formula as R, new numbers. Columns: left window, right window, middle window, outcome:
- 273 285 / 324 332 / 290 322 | -2.6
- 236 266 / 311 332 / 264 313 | 0.7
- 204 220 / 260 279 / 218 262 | -4.4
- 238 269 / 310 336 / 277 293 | -1.1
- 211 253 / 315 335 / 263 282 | 3.3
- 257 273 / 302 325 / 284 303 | -2.8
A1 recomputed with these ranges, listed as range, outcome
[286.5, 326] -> 22.7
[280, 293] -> 24.59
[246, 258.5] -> 24.26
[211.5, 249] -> 24.07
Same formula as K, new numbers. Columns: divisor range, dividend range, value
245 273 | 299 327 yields 1.10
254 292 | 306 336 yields 1.07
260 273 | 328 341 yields 1.22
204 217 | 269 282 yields 0.83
